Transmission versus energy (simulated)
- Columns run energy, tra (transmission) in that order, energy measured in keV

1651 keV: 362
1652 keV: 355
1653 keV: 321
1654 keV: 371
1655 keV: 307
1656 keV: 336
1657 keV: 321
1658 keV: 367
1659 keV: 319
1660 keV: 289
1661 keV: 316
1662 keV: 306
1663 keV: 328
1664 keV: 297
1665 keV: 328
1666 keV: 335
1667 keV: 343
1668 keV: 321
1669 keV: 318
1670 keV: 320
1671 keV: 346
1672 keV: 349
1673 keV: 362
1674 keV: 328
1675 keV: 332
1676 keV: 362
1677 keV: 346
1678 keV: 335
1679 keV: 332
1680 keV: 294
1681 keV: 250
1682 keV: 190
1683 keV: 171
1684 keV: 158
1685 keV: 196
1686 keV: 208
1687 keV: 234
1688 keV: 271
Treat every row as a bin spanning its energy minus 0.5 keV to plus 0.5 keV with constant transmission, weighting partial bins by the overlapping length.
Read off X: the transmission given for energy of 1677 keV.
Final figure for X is 346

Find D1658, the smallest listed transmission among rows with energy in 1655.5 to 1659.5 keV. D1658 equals 319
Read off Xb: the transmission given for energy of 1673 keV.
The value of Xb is 362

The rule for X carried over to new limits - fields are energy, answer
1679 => 332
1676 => 362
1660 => 289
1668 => 321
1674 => 328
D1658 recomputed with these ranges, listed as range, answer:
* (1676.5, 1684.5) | 158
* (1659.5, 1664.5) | 289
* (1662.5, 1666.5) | 297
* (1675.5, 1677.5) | 346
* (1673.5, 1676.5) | 328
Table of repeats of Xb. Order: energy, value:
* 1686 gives 208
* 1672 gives 349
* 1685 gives 196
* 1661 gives 316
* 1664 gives 297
